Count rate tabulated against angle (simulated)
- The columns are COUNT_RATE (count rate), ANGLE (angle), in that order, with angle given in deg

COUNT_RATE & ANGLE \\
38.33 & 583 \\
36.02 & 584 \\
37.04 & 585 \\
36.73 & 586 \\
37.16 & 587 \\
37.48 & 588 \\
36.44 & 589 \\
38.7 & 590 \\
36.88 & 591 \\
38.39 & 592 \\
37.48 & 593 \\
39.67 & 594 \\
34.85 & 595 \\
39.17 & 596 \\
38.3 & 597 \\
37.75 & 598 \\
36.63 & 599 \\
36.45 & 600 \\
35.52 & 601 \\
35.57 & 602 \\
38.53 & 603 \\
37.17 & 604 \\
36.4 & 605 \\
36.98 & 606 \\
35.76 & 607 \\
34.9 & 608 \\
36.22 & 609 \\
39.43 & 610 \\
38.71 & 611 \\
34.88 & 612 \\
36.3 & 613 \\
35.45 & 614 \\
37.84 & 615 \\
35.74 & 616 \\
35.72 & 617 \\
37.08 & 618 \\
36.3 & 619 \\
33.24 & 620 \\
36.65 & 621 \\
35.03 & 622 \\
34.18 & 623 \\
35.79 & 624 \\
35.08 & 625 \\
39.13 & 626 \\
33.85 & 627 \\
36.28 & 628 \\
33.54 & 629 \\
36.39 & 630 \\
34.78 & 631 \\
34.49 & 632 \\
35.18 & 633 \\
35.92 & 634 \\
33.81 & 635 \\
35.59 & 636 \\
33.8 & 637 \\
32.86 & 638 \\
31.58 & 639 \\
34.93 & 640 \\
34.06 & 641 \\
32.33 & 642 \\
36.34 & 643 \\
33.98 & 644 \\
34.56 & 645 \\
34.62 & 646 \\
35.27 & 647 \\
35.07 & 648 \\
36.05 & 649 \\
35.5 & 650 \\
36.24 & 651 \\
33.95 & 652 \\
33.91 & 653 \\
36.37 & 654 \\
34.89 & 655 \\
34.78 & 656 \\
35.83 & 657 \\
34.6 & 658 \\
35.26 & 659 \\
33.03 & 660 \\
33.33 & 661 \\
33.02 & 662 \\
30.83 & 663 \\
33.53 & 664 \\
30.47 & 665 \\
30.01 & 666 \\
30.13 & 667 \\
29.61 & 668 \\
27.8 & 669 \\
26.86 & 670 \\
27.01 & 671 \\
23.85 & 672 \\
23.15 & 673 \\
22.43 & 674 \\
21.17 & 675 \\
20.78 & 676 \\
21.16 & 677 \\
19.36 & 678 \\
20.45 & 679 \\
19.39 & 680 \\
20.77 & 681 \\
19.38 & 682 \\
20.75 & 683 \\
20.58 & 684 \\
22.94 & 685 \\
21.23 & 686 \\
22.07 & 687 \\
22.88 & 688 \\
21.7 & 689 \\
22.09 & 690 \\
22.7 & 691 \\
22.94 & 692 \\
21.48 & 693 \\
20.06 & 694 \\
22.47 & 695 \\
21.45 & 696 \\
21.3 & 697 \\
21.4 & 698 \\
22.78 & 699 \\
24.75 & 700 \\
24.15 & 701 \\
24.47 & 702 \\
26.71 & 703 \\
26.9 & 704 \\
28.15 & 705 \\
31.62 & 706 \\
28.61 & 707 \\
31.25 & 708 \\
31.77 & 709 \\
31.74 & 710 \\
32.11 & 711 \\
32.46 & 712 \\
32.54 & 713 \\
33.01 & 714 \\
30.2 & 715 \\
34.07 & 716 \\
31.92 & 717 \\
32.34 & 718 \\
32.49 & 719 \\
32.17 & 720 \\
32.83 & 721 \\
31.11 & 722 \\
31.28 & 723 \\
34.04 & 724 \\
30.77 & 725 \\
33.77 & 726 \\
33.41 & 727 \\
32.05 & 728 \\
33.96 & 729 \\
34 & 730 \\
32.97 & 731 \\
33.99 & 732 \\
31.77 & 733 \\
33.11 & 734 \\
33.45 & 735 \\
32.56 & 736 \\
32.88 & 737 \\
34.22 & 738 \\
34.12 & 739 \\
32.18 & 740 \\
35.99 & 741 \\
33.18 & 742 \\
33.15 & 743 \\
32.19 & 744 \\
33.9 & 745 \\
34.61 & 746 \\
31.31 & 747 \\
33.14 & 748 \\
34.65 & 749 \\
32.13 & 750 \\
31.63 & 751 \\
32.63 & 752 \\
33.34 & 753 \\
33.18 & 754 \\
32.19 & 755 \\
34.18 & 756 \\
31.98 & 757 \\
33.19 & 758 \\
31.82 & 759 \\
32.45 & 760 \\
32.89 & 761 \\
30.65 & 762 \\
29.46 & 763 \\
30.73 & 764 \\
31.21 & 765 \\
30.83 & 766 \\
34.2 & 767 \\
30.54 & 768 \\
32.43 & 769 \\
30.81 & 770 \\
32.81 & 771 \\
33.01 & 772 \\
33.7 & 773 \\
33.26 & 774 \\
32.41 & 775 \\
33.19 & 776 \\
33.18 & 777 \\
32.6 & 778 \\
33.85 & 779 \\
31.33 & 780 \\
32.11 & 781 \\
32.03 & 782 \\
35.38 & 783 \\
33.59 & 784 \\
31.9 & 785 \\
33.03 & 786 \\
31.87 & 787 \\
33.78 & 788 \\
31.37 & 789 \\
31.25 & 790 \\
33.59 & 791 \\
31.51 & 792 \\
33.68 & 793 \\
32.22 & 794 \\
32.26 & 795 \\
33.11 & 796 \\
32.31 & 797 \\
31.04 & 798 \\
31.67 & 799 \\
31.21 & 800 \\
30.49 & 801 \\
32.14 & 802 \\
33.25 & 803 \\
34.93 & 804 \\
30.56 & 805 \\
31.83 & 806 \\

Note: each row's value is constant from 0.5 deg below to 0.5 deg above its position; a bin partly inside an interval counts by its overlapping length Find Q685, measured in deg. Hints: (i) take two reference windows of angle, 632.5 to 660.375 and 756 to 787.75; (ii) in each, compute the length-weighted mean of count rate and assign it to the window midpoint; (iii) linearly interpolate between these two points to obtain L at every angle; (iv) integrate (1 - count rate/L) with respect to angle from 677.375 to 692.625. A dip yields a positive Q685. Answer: 5.7 deg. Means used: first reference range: 34.7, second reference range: 32.4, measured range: 21.3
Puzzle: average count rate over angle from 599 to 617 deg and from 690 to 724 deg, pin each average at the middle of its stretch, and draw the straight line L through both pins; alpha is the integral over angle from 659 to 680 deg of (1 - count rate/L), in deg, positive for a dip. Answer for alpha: 3.0 deg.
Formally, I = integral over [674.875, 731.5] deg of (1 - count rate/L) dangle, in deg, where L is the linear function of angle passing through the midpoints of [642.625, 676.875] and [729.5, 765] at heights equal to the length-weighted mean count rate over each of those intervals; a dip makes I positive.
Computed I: 9.4 deg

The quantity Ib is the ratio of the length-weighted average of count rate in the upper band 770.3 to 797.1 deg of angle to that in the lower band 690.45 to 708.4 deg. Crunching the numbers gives 1.33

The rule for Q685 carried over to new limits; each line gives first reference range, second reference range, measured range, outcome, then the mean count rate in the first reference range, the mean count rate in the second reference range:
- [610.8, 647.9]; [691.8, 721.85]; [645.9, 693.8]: 6.1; 35.1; 28.1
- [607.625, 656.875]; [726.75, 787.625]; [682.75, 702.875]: 6.9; 35.3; 32.8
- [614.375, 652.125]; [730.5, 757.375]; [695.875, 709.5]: 3.1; 35.1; 33.1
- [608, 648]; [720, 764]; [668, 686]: 6.2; 35.3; 32.8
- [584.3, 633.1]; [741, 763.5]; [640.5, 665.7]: 0.7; 36.5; 32.7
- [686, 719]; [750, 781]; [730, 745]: -1.8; 26.7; 32.3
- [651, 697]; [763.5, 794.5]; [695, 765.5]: -3.9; 26.3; 32.5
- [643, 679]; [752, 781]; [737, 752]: -0.6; 30.7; 32.3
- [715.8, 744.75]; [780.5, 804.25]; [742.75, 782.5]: 0.3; 33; 32.5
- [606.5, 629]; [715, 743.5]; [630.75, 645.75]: 0.5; 36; 32.9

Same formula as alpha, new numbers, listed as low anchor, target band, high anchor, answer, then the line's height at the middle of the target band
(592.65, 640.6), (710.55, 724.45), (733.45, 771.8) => 0.5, 33.5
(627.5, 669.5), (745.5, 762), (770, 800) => 0.1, 32.9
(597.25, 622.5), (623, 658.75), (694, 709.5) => -2.3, 32.8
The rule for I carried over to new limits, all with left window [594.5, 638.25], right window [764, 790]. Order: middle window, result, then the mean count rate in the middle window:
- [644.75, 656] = 0.0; 35.1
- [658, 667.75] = 0.8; 32.2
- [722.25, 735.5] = 0.2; 32.9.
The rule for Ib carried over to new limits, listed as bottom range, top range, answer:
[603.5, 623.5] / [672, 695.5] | 0.59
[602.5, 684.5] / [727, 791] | 1.01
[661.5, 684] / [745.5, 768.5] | 1.29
